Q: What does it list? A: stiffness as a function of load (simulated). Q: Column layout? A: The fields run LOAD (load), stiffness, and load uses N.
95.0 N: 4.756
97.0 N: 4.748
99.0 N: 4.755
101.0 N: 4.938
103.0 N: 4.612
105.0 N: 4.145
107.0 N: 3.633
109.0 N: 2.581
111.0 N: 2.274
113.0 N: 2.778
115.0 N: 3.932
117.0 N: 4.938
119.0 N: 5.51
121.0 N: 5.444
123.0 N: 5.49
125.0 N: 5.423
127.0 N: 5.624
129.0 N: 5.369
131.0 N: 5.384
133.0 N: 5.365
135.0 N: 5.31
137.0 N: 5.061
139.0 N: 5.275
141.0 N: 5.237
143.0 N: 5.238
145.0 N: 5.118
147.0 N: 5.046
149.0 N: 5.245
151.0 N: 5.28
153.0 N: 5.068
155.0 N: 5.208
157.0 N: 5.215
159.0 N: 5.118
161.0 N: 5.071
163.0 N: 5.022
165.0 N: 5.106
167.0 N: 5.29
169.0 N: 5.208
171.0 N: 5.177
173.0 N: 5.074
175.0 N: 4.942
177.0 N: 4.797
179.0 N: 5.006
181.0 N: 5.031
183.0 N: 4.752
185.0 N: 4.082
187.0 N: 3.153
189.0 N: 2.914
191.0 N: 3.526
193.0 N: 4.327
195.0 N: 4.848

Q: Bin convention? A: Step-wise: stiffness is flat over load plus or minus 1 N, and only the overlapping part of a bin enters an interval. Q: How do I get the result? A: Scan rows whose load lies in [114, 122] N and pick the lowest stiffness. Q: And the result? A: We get 3.932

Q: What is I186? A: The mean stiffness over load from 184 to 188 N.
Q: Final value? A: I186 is 3.62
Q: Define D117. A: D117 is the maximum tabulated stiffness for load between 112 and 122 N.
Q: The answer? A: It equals 5.51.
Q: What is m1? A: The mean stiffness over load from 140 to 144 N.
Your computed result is 5.24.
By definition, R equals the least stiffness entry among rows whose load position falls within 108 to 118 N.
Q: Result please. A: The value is 2.274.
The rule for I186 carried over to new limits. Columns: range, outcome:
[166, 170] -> 5.25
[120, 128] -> 5.5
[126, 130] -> 5.5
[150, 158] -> 5.19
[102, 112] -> 3.45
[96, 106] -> 4.64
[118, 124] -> 5.48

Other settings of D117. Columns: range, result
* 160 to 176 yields 5.29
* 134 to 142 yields 5.31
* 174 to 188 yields 5.031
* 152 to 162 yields 5.215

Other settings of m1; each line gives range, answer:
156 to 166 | 5.11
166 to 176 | 5.14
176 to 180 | 4.9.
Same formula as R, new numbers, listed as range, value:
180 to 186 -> 4.082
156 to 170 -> 5.022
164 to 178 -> 4.797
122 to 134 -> 5.365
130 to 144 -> 5.061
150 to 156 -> 5.068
